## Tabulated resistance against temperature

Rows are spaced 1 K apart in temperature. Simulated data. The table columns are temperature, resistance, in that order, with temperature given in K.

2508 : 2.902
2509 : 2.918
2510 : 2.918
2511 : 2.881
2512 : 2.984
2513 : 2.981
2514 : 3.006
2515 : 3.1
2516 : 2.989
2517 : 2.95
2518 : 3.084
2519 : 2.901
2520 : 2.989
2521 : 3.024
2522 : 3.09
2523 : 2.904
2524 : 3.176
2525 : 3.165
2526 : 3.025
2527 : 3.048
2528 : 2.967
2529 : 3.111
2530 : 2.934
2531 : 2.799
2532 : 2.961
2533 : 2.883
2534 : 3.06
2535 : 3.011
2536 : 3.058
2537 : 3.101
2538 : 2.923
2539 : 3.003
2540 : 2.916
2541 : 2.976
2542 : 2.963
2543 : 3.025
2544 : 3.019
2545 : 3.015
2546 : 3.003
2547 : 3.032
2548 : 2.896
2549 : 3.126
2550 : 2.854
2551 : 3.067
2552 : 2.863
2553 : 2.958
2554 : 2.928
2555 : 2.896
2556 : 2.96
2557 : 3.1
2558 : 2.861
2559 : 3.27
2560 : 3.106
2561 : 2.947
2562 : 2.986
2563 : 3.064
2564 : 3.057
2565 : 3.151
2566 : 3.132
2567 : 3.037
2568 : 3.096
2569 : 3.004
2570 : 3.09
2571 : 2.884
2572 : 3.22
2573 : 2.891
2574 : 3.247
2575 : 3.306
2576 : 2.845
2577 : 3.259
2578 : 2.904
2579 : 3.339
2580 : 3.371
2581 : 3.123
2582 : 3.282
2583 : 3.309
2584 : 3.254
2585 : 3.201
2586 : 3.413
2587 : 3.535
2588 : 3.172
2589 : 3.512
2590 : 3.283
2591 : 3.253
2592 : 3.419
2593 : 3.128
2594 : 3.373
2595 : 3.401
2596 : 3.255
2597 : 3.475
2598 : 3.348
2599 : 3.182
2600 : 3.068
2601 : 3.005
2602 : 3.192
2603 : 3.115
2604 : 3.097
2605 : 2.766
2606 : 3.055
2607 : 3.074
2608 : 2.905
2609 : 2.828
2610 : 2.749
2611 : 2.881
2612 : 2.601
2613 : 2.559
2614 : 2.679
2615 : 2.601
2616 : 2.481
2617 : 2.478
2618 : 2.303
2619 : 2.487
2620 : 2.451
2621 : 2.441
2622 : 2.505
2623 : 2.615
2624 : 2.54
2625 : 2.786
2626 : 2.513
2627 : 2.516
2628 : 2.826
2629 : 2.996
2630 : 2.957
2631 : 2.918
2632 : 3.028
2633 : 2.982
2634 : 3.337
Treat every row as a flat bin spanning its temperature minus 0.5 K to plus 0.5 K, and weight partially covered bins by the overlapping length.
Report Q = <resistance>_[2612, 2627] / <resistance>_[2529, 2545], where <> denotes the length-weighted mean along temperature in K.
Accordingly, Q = 0.85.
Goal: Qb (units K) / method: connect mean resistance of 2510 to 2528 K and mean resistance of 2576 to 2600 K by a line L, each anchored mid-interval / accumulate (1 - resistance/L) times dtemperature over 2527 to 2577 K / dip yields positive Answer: 2.0 K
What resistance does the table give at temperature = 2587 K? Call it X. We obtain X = 3.535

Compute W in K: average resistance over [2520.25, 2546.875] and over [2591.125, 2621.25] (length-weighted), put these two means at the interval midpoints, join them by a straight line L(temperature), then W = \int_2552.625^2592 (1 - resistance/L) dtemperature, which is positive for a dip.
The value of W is -2.4 K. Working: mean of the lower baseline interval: 3.01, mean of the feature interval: 3.14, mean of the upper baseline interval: 2.92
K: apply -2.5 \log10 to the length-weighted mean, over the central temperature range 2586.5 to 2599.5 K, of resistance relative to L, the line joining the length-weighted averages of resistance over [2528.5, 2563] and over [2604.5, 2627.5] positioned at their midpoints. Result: -0.21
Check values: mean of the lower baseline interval 2.99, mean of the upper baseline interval 2.64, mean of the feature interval 3.33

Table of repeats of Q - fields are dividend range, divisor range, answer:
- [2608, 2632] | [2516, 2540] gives 0.88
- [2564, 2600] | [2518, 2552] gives 1.07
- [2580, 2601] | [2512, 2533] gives 1.10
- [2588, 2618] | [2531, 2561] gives 1.01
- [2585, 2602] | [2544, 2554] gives 1.11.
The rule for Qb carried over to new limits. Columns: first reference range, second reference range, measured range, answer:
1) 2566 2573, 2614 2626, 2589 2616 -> -3.4 K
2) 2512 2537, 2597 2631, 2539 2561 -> -0.3 K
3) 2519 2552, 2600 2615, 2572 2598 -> -3.0 K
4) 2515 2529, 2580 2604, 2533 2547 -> 0.4 K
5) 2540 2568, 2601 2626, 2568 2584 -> -1.3 K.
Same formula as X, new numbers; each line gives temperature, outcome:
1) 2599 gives 3.182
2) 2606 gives 3.055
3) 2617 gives 2.478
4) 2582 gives 3.282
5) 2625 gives 2.786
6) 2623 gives 2.615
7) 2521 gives 3.024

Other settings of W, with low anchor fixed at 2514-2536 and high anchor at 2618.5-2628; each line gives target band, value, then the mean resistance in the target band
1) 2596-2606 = -1.8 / 3.14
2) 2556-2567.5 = -0.9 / 3.06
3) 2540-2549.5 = -0.3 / 3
